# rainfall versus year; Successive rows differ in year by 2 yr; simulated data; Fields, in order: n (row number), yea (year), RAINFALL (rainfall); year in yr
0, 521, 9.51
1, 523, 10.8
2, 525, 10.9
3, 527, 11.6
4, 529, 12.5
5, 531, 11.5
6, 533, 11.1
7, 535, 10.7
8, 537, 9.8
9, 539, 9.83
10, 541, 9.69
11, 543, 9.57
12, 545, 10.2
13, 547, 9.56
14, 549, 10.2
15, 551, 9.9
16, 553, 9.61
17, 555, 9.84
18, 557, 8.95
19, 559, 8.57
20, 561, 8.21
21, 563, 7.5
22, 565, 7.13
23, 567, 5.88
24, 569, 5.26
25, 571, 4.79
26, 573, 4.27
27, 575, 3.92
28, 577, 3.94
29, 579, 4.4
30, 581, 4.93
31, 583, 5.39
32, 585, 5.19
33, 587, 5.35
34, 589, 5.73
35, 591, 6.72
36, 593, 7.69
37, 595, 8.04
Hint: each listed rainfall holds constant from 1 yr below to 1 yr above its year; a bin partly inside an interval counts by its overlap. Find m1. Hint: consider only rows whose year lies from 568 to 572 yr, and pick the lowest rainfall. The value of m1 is 4.79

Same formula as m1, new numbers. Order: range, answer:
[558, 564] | 7.5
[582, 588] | 5.19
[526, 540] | 9.8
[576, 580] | 3.94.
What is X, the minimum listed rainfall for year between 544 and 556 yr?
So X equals 9.56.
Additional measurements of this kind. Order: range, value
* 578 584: 4.4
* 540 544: 9.57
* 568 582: 3.92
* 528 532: 11.5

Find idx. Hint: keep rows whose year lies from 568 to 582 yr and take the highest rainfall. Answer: 5.26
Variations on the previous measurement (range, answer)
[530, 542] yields 11.5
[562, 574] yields 7.5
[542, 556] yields 10.2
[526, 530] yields 12.5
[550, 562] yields 9.9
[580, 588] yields 5.39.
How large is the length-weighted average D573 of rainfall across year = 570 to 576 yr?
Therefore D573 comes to 4.33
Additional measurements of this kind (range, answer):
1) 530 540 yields 10.6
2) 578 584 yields 4.91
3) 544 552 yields 9.96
